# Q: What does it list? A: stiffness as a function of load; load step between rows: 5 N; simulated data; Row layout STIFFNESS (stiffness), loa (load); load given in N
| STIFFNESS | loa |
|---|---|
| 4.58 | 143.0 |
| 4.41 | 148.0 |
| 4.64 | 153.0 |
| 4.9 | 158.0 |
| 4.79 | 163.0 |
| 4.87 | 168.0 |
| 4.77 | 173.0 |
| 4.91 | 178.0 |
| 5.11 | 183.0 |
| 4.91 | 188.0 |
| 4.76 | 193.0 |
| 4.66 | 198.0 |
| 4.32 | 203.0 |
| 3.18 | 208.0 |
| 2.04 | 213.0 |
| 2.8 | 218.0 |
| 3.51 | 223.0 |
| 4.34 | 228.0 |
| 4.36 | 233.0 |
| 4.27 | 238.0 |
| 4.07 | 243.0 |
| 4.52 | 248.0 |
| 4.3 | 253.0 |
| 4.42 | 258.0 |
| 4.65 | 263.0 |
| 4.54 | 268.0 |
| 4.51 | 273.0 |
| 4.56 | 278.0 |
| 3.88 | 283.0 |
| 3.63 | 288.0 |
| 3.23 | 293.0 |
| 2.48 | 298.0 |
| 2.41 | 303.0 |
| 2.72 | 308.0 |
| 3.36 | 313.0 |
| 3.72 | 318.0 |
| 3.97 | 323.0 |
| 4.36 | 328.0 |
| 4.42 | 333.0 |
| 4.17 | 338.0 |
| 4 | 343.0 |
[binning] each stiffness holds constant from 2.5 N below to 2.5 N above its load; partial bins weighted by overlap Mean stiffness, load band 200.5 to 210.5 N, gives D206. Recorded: 3.75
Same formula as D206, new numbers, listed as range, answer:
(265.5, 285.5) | 4.37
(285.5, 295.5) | 3.43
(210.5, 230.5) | 3.17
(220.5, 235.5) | 4.07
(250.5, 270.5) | 4.48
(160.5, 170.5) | 4.83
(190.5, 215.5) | 3.79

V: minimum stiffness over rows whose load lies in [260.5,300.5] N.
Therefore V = 2.48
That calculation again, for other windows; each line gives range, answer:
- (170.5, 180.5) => 4.77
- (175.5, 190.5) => 4.91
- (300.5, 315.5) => 2.41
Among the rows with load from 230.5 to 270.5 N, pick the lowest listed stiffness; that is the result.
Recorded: 4.07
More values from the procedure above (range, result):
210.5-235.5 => 2.04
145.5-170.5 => 4.41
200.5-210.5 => 3.18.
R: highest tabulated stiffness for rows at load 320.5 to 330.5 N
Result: 4.36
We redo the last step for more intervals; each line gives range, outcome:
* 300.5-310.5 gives 2.72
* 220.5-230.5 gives 4.34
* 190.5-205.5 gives 4.76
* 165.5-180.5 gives 4.91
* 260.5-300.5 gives 4.65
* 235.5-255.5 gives 4.52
